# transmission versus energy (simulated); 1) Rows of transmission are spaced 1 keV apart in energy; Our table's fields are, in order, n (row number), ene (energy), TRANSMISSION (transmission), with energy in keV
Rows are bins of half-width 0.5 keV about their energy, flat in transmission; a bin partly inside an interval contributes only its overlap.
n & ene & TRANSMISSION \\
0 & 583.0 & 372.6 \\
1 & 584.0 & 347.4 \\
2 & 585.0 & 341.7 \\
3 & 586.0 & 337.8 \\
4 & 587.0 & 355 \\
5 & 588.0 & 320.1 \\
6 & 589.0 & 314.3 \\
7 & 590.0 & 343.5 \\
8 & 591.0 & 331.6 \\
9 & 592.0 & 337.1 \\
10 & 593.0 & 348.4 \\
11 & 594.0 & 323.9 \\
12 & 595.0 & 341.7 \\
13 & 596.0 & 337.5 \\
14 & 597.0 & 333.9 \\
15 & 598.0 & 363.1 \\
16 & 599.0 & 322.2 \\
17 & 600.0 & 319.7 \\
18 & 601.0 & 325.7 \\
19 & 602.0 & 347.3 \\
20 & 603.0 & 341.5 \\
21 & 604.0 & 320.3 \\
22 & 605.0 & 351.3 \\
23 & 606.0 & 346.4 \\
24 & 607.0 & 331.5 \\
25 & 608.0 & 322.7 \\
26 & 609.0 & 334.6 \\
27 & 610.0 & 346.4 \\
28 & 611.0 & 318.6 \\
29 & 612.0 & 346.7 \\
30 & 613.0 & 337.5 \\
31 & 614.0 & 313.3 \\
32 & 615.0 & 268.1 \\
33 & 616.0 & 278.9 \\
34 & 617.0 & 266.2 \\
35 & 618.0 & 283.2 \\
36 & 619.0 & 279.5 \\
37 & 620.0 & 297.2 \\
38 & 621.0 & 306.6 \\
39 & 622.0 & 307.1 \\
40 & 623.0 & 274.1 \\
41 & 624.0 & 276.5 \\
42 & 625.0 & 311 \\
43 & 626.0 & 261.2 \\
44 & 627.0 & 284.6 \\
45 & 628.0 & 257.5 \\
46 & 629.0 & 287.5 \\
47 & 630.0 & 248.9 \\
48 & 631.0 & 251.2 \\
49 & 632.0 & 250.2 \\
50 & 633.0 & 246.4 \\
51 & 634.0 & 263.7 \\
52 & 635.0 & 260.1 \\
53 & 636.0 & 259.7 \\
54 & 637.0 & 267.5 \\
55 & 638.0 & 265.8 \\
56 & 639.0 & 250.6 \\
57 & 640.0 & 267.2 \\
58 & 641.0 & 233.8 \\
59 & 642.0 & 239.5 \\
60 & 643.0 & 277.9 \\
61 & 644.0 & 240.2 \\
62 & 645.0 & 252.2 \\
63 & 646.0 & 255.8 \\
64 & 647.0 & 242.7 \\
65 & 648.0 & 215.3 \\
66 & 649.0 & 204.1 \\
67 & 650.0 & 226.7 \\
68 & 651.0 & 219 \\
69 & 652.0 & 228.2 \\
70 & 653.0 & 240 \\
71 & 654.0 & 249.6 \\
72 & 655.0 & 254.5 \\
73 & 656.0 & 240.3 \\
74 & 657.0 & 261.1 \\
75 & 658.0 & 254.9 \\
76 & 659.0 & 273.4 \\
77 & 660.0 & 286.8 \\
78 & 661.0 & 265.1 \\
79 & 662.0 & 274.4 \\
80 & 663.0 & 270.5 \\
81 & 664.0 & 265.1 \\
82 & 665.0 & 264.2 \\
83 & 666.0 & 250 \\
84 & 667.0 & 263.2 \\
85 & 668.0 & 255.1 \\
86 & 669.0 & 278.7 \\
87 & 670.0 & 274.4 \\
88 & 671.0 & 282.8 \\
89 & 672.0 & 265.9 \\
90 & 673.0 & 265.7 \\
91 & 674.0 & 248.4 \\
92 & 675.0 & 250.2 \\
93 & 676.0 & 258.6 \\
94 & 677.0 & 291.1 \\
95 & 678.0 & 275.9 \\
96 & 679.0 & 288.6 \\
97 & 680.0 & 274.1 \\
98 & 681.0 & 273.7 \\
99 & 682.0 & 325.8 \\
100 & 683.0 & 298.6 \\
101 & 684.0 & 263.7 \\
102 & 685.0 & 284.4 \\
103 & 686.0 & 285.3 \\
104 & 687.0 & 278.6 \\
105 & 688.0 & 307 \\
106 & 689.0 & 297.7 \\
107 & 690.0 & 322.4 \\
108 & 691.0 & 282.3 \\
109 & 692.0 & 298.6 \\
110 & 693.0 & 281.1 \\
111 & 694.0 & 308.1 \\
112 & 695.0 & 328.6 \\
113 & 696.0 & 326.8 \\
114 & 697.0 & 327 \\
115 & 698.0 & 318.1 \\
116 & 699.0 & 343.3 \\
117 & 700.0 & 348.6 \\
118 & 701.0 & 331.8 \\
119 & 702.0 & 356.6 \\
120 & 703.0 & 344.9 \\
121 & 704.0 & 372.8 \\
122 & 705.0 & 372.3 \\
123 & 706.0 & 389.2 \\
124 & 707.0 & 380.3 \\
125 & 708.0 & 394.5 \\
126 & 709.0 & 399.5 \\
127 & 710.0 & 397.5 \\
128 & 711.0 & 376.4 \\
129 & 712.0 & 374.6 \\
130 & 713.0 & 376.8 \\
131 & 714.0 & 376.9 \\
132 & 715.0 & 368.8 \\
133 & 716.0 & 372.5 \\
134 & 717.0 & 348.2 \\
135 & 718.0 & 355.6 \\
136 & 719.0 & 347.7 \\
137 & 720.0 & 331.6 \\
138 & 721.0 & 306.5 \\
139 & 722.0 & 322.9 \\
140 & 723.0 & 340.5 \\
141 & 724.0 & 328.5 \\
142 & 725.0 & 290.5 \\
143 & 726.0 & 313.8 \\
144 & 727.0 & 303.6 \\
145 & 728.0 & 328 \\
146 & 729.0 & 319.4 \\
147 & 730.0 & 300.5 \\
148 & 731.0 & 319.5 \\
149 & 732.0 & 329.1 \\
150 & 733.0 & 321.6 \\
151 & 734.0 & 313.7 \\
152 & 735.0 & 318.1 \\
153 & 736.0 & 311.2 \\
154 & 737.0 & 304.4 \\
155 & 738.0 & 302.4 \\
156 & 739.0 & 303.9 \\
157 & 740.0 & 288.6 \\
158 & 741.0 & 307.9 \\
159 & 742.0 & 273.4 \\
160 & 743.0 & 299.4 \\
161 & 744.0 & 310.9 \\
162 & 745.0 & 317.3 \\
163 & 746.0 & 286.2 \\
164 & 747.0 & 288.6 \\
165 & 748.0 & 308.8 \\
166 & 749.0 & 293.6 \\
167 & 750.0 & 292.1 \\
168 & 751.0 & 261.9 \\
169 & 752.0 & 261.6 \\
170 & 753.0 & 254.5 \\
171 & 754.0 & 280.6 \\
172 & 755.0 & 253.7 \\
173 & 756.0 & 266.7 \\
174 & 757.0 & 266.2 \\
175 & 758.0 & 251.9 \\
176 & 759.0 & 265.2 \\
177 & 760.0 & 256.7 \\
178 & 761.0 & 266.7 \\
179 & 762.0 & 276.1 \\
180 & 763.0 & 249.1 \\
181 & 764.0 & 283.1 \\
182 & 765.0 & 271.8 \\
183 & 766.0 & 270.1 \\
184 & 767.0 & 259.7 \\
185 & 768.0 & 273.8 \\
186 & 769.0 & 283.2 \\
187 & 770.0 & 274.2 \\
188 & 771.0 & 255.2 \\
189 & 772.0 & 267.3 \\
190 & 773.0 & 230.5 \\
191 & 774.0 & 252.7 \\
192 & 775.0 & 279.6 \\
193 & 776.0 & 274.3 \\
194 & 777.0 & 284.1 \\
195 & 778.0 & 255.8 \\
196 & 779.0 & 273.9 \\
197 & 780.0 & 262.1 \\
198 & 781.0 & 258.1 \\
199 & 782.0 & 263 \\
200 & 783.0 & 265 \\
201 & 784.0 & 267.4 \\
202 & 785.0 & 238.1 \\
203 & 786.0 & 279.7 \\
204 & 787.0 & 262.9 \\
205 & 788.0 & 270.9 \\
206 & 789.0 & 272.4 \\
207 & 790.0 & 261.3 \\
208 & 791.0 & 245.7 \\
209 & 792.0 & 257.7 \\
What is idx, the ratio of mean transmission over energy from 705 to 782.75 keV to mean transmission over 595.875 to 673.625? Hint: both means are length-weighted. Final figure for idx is 1.1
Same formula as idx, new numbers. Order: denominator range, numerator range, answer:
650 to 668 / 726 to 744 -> 1.21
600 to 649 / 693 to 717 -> 1.26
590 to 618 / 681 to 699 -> 0.92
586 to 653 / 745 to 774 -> 0.92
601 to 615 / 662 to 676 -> 0.79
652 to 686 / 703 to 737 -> 1.29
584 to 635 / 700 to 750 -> 1.07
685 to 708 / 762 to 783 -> 0.81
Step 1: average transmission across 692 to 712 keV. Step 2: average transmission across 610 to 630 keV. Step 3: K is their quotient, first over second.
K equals 1.20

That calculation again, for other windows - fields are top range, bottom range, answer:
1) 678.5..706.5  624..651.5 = 1.24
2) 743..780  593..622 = 0.85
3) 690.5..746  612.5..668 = 1.26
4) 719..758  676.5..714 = 0.92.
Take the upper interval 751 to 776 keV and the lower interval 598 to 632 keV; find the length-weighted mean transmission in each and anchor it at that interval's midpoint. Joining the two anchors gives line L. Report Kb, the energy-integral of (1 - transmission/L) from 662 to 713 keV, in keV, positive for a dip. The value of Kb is -4.3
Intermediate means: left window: 305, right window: 265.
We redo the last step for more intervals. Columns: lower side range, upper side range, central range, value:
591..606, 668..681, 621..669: 6.17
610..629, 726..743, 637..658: 3.77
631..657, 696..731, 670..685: 0.98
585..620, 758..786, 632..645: 2.38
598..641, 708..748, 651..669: 2.90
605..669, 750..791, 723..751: -4.15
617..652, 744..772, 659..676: -0.16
